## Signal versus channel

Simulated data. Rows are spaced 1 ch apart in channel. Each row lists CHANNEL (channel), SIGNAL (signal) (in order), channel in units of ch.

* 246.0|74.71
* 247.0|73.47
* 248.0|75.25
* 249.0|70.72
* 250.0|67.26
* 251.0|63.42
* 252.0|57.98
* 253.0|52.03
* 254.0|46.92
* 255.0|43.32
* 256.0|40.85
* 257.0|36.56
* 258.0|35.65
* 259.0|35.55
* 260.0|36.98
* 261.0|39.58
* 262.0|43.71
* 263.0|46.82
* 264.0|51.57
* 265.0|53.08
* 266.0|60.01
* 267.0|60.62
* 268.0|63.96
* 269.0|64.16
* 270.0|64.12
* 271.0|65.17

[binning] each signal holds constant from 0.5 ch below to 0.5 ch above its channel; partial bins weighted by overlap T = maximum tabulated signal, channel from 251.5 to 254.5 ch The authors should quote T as 57.98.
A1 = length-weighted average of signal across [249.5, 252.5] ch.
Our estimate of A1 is 62.9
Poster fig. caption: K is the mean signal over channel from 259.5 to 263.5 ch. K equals 41.8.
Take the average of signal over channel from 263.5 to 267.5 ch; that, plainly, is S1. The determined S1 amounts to 56.3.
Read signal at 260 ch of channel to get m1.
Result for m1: 36.98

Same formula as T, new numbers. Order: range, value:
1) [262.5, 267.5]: 60.62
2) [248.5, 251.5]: 70.72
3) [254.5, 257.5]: 43.32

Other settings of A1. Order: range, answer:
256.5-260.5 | 36.2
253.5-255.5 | 45.1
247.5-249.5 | 73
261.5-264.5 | 47.4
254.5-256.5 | 42.1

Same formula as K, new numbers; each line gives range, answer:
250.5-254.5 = 55.1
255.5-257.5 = 38.7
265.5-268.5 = 61.5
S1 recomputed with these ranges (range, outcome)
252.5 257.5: 43.9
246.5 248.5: 74.4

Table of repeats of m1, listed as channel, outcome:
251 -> 63.42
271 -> 65.17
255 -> 43.32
